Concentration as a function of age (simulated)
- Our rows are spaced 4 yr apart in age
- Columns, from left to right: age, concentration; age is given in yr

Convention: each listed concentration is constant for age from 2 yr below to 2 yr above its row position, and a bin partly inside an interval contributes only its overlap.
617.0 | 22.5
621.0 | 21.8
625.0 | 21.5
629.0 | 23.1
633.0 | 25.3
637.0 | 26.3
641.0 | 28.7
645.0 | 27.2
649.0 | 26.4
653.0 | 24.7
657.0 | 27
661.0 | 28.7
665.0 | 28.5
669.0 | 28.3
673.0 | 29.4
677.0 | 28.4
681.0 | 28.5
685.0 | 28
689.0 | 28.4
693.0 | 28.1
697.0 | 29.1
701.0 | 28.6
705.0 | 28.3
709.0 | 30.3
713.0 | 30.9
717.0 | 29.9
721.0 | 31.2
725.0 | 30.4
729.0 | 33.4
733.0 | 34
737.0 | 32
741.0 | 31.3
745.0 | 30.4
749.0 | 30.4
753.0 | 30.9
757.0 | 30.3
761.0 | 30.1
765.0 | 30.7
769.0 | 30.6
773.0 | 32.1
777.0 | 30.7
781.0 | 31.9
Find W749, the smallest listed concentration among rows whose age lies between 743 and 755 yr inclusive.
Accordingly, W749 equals 30.4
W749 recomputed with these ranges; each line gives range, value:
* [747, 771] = 30.1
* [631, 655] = 24.7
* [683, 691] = 28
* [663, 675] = 28.3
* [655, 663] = 27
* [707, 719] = 29.9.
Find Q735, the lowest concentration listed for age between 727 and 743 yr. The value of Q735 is 31.3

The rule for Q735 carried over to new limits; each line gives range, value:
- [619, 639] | 21.5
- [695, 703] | 28.6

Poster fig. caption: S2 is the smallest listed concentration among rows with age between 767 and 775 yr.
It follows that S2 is 30.6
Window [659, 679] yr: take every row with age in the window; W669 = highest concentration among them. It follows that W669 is 29.4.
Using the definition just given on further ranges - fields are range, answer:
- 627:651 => 28.7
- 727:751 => 34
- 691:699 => 29.1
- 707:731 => 33.4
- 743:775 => 32.1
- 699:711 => 30.3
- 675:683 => 28.5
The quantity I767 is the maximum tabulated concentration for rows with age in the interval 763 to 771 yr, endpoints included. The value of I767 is 30.7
